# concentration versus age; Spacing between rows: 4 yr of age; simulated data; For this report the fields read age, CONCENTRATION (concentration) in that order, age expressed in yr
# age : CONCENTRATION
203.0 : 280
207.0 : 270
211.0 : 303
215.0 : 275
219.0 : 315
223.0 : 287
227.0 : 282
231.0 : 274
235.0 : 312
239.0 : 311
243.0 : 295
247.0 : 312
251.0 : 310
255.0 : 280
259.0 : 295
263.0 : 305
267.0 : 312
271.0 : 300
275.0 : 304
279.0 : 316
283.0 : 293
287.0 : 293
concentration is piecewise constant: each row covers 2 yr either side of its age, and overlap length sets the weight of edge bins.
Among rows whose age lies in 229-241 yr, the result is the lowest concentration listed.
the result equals 274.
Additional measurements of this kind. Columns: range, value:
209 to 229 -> 275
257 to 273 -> 295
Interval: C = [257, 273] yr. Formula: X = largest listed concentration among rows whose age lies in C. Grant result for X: 312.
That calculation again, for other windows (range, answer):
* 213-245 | 315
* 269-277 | 304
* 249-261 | 310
